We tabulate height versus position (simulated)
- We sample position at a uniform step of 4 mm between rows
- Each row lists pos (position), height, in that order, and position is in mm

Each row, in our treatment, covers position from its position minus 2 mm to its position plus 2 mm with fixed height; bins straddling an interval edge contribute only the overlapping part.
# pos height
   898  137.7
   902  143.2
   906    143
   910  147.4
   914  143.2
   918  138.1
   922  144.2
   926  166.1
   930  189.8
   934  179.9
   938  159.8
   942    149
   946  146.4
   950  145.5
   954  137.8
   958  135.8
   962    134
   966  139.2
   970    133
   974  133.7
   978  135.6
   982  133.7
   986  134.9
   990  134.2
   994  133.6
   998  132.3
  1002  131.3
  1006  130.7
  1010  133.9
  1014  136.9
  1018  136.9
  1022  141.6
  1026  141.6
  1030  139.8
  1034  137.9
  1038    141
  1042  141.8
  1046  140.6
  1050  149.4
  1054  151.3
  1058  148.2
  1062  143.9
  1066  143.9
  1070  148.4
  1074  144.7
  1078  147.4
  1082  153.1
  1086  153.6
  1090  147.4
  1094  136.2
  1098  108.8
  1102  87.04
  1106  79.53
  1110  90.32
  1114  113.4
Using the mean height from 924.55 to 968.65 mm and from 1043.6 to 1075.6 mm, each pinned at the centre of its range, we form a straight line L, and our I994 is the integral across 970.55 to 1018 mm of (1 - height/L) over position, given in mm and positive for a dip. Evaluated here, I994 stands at 5.1 mm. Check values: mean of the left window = 153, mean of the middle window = 134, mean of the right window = 146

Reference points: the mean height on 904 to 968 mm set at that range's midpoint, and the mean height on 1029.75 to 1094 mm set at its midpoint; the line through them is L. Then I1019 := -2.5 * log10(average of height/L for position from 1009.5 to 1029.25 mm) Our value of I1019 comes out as 0.06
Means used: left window 150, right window 146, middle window 139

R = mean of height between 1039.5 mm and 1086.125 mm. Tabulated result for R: 147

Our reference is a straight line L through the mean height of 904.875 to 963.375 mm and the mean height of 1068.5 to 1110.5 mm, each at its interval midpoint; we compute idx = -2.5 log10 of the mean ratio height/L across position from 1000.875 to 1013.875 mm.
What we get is 0.06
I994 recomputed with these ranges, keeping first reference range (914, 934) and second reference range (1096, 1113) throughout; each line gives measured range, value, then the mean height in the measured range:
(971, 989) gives 0.6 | 134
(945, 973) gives 1.6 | 138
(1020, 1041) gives -3.5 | 140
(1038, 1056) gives -4.9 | 145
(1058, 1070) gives -4.2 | 145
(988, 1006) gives 0.0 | 133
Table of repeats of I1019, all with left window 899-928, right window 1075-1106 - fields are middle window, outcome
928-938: -0.24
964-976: 0.05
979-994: 0.04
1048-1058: -0.13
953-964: 0.05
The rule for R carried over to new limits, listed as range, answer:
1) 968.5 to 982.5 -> 134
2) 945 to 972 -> 139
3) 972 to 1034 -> 135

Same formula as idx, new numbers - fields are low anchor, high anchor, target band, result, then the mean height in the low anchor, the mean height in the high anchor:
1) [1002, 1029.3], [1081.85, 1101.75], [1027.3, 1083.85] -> -0.08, 137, 134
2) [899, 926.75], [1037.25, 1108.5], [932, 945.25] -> -0.12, 145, 137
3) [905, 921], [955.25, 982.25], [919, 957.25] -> -0.12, 143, 135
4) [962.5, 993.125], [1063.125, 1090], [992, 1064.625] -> 0.02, 135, 148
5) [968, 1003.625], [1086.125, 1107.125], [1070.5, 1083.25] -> -0.23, 134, 117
